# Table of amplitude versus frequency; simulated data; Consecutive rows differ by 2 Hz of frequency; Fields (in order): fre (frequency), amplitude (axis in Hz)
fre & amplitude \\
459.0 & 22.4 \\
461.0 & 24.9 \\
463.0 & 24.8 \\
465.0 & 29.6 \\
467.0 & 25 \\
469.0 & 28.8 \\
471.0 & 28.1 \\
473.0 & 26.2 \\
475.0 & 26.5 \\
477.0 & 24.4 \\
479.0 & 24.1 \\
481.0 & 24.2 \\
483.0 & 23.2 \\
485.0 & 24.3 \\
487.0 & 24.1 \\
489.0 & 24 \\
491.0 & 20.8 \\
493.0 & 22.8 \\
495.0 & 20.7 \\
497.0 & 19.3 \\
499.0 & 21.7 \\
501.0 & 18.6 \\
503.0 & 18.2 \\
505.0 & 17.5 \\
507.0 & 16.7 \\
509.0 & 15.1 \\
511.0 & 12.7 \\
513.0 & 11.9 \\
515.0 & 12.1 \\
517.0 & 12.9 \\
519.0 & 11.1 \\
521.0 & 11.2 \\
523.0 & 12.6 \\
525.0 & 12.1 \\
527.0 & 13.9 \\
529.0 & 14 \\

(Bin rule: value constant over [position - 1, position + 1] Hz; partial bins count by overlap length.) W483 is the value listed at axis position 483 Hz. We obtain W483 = 23.2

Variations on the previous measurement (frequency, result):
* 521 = 11.2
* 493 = 22.8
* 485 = 24.3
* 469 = 28.8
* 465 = 29.6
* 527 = 13.9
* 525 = 12.1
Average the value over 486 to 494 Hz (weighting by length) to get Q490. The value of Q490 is 22.9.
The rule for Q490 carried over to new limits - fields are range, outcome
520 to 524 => 11.9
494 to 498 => 20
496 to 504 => 19.4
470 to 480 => 25.9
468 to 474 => 27.7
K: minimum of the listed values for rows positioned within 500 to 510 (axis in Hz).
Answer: 15.1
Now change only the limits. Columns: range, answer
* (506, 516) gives 11.9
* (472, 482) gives 24.1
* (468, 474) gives 26.2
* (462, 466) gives 24.8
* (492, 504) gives 18.2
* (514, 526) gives 11.1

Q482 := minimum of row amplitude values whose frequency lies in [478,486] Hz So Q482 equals 23.2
